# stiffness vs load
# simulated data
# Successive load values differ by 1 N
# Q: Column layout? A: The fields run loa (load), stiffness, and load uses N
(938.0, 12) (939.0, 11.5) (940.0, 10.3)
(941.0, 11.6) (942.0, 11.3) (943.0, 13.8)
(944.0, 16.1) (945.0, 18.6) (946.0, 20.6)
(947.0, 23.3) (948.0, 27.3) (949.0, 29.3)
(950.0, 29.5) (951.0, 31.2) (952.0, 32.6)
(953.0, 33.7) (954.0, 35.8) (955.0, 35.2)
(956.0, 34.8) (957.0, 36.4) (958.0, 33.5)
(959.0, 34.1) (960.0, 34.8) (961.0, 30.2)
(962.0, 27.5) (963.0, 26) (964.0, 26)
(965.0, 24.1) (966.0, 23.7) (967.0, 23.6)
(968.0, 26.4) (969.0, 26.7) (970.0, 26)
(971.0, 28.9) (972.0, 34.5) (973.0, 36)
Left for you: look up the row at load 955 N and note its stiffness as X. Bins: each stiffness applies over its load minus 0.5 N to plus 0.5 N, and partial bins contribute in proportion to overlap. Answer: 35.2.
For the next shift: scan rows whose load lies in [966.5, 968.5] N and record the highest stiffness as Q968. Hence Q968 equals 26.4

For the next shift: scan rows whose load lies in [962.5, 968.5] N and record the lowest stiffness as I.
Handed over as 23.6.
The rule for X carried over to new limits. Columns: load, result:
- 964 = 26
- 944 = 16.1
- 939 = 11.5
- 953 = 33.7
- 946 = 20.6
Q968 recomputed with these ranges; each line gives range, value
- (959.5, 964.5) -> 34.8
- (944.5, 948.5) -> 27.3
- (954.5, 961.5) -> 36.4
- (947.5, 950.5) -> 29.5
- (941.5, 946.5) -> 20.6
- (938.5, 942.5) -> 11.6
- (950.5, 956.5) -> 35.8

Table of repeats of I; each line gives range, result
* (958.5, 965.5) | 24.1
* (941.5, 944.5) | 11.3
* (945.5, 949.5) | 20.6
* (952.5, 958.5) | 33.5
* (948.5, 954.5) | 29.3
